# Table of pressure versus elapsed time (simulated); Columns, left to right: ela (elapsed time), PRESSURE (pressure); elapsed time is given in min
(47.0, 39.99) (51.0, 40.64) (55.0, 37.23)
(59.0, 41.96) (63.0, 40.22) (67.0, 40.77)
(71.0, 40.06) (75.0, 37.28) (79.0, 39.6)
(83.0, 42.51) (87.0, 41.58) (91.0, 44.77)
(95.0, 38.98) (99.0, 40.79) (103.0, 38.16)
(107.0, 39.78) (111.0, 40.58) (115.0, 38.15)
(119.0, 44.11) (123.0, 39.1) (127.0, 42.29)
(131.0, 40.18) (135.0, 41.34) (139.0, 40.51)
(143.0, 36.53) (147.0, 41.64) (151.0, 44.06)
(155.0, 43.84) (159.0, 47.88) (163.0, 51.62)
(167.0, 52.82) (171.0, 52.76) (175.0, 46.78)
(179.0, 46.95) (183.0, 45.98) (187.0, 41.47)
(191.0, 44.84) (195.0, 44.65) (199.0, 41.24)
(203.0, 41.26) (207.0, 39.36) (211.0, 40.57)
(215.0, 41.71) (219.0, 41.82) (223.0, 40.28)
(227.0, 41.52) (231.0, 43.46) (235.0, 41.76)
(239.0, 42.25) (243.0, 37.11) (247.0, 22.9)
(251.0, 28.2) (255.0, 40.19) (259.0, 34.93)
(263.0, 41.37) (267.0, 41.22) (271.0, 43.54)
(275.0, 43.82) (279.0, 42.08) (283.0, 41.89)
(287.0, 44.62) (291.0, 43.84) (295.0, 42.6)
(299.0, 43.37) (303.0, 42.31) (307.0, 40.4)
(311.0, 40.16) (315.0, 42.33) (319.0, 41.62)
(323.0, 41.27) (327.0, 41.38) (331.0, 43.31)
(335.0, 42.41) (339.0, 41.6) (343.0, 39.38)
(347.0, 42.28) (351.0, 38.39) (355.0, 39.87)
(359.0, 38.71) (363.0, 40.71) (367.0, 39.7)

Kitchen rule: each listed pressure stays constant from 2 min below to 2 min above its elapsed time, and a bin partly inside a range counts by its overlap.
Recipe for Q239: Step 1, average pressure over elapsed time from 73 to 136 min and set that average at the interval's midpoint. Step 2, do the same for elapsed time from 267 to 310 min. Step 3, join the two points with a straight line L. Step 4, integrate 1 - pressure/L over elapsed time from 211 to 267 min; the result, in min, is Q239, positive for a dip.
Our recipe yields 4.9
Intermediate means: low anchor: 40.6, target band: 38.5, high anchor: 42.7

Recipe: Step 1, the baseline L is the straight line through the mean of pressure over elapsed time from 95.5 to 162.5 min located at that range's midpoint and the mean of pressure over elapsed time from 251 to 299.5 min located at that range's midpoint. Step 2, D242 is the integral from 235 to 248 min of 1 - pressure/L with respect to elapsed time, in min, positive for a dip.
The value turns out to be 1.64 min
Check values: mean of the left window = 41.4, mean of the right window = 41.3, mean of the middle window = 36.1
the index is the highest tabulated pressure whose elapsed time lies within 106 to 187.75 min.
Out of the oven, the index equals 52.82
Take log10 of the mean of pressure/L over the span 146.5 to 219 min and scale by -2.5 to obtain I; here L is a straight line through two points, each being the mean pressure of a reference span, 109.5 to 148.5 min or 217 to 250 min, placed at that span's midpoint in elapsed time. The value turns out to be -0.14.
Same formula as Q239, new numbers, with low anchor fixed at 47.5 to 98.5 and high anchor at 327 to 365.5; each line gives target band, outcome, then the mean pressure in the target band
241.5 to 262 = 3.9 min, 33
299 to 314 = -0.2 min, 41.4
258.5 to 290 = -1.1 min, 42.1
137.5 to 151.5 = 0.1 min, 40.3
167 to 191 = -3.9 min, 47.1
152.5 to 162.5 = -1.5 min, 46.6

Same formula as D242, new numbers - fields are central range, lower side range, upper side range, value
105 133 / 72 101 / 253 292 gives 0.2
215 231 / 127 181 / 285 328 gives 0.8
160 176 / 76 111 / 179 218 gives -3.4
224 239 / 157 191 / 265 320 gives 1.1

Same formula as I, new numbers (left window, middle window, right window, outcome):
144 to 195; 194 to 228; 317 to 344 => 0.10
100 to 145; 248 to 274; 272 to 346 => 0.10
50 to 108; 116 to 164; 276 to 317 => -0.04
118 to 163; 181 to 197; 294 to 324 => -0.05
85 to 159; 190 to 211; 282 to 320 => -0.01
